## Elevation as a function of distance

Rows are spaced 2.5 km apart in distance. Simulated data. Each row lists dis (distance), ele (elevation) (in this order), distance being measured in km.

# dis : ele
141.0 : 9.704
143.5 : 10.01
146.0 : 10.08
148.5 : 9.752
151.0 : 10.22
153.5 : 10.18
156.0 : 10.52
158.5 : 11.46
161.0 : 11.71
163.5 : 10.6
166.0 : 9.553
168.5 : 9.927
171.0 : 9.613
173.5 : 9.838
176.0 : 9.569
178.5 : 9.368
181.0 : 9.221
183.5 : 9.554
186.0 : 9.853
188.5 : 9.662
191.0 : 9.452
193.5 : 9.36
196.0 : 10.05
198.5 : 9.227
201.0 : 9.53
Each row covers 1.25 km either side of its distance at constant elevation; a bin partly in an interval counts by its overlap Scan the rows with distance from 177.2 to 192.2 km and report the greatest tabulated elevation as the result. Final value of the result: 9.853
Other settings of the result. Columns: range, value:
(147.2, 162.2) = 11.71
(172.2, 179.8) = 9.838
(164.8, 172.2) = 9.927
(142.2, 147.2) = 10.08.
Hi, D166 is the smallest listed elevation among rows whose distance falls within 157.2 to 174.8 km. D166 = 9.553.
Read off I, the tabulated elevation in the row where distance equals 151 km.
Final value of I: 10.22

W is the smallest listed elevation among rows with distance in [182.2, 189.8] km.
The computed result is 9.554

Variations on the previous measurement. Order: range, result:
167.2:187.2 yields 9.221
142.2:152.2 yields 9.752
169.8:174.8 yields 9.613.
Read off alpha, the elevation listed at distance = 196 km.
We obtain 10.05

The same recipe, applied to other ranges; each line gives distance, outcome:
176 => 9.569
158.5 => 11.46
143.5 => 10.01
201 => 9.53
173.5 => 9.838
